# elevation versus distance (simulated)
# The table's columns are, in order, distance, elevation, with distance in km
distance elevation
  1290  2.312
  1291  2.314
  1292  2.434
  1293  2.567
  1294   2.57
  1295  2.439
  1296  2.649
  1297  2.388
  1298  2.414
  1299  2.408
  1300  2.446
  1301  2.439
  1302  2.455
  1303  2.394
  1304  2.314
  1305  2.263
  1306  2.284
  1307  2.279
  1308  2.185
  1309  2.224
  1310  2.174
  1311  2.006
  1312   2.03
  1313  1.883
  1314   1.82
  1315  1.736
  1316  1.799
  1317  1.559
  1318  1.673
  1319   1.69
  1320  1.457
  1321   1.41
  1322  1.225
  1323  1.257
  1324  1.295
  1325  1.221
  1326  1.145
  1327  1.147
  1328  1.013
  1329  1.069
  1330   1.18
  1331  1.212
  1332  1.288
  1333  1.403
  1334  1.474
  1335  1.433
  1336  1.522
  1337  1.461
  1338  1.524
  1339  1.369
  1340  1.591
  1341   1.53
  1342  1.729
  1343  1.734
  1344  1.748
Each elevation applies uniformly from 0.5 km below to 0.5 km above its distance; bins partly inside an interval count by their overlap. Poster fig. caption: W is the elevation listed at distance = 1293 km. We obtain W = 2.567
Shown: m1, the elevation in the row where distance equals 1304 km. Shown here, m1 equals 2.314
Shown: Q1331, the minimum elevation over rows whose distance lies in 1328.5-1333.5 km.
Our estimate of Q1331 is 1.069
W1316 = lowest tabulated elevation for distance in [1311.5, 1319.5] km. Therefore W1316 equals 1.559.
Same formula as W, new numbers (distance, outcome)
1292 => 2.434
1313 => 1.883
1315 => 1.736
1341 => 1.53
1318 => 1.673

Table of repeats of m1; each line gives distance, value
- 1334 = 1.474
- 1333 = 1.403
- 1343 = 1.734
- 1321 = 1.41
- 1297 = 2.388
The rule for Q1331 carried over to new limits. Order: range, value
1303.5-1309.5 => 2.185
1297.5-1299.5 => 2.408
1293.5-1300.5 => 2.388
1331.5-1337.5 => 1.288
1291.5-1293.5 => 2.434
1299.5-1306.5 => 2.263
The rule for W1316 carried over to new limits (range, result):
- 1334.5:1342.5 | 1.369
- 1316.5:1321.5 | 1.41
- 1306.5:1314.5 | 1.82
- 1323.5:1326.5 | 1.145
